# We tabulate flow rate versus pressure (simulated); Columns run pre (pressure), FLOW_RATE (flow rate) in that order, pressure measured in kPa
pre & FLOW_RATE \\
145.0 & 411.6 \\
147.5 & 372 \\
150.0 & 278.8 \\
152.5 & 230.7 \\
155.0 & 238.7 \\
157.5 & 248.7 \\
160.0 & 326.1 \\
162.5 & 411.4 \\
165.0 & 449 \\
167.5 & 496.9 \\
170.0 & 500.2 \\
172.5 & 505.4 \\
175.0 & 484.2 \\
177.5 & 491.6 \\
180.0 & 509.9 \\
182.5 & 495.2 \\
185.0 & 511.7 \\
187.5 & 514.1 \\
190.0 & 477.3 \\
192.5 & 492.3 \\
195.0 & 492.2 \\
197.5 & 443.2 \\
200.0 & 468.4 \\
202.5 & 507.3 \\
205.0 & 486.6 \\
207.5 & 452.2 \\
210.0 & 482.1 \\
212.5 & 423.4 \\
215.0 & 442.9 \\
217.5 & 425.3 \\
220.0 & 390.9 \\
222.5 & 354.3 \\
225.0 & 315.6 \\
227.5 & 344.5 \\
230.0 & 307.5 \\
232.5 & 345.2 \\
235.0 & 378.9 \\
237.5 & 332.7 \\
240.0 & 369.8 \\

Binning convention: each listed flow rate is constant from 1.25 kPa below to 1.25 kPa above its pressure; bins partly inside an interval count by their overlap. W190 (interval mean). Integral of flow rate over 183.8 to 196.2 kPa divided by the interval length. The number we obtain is 497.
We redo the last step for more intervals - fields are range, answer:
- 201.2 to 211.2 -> 482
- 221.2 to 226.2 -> 336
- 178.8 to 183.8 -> 503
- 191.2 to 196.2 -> 492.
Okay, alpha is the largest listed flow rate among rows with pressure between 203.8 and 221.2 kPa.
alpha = 486.6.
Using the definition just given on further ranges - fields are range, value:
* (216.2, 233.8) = 425.3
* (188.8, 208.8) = 507.3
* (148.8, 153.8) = 278.8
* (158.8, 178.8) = 505.4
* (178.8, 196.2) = 514.1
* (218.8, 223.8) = 390.9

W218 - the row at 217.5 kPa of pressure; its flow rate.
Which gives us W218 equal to 425.3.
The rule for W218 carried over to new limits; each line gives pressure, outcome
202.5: 507.3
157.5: 248.7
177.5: 491.6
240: 369.8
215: 442.9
